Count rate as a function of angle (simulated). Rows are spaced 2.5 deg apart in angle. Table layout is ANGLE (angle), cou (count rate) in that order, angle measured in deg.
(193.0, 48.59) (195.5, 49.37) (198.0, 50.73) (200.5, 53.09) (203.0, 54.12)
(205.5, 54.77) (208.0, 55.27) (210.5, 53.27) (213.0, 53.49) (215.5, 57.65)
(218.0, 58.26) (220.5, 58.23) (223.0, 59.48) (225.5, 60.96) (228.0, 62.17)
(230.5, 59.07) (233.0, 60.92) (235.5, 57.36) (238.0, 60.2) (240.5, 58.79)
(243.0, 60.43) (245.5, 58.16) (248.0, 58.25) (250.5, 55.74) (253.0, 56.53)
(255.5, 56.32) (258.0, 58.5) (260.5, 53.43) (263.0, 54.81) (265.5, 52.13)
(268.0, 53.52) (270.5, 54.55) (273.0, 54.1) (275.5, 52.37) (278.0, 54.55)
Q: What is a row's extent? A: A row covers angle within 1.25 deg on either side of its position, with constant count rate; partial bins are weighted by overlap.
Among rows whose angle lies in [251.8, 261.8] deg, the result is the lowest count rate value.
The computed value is 53.43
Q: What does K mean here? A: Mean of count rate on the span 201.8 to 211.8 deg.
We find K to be 54.4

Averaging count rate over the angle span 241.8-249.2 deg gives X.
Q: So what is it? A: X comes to 58.9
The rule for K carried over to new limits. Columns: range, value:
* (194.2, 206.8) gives 52.4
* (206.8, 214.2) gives 54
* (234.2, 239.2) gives 58.8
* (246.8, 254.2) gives 56.8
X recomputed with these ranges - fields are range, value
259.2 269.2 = 53.5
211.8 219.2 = 56.5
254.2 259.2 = 57.4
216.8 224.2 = 58.7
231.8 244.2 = 59.5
